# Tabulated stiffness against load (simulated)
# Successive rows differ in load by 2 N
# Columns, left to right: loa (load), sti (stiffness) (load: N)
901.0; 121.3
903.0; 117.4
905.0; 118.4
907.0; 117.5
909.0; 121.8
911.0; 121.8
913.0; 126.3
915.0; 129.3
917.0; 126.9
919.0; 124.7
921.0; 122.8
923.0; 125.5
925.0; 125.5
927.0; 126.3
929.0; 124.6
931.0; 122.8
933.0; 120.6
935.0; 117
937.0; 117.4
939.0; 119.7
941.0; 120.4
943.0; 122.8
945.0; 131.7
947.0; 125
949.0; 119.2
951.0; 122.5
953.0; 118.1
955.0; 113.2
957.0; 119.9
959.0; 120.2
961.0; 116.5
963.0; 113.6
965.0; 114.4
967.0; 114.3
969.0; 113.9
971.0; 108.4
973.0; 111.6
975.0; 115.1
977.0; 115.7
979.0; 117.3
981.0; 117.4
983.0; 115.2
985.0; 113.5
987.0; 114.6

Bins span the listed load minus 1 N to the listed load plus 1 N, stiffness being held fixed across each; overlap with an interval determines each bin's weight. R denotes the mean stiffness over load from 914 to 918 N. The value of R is 128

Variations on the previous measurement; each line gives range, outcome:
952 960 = 118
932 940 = 119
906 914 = 122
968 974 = 111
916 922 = 125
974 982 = 116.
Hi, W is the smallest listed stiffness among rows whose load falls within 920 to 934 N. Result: 120.6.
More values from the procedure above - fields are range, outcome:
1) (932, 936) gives 117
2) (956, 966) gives 113.6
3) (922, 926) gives 125.5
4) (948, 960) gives 113.2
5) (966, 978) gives 108.4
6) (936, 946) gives 117.4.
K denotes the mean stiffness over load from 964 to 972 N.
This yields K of 113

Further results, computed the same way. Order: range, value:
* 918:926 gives 125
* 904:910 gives 119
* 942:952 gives 124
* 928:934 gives 123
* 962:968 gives 114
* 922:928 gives 126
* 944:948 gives 128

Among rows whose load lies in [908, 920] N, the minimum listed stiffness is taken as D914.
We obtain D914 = 121.8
